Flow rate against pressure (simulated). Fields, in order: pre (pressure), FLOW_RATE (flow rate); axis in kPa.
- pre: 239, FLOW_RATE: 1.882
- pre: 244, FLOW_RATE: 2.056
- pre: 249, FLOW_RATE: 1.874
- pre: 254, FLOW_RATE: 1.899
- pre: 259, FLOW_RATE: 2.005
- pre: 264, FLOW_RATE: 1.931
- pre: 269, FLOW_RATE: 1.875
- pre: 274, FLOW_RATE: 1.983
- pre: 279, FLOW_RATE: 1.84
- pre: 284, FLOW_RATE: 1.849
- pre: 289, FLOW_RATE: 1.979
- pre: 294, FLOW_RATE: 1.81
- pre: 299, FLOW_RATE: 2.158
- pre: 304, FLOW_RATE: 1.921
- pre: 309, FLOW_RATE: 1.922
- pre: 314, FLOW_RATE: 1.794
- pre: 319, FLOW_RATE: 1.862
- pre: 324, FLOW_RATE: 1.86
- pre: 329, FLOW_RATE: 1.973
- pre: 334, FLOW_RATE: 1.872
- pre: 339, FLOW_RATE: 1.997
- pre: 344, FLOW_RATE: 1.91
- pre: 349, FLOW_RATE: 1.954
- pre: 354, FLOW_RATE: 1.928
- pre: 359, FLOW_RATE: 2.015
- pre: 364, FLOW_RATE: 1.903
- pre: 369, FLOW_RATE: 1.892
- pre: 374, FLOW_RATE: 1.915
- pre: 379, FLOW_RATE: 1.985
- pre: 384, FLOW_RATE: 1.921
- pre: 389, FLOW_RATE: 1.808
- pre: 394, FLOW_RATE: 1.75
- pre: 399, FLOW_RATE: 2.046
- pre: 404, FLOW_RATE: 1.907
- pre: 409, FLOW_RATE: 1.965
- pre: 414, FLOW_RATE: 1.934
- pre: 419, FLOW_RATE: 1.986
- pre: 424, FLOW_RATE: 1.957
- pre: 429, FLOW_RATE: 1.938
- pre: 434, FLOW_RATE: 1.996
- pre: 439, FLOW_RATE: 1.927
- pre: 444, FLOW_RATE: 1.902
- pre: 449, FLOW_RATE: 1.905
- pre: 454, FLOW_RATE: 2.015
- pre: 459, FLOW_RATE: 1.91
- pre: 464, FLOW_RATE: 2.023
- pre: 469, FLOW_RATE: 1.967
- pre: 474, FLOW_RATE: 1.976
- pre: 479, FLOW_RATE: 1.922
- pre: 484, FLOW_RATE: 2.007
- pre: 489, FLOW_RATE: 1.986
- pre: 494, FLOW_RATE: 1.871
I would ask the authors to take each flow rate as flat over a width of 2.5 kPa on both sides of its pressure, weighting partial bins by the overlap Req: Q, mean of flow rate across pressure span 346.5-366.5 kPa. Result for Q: 1.95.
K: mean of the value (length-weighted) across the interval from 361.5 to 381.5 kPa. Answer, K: 1.92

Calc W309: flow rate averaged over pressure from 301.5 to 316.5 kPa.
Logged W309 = 1.88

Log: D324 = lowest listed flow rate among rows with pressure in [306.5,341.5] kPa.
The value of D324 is 1.794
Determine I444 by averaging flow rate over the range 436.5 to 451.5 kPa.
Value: 1.91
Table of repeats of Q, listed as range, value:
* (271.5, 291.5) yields 1.91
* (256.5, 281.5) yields 1.93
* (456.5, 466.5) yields 1.97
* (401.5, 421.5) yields 1.95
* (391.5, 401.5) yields 1.9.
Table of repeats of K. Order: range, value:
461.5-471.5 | 2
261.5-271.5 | 1.9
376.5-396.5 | 1.87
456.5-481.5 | 1.96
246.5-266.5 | 1.93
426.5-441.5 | 1.95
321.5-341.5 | 1.93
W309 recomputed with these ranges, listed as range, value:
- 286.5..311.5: 1.96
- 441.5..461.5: 1.93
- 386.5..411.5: 1.9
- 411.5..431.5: 1.95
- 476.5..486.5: 1.96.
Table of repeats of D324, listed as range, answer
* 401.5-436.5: 1.907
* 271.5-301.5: 1.81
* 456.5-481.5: 1.91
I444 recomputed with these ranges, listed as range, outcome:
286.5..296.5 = 1.89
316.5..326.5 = 1.86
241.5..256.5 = 1.94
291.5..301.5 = 1.98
